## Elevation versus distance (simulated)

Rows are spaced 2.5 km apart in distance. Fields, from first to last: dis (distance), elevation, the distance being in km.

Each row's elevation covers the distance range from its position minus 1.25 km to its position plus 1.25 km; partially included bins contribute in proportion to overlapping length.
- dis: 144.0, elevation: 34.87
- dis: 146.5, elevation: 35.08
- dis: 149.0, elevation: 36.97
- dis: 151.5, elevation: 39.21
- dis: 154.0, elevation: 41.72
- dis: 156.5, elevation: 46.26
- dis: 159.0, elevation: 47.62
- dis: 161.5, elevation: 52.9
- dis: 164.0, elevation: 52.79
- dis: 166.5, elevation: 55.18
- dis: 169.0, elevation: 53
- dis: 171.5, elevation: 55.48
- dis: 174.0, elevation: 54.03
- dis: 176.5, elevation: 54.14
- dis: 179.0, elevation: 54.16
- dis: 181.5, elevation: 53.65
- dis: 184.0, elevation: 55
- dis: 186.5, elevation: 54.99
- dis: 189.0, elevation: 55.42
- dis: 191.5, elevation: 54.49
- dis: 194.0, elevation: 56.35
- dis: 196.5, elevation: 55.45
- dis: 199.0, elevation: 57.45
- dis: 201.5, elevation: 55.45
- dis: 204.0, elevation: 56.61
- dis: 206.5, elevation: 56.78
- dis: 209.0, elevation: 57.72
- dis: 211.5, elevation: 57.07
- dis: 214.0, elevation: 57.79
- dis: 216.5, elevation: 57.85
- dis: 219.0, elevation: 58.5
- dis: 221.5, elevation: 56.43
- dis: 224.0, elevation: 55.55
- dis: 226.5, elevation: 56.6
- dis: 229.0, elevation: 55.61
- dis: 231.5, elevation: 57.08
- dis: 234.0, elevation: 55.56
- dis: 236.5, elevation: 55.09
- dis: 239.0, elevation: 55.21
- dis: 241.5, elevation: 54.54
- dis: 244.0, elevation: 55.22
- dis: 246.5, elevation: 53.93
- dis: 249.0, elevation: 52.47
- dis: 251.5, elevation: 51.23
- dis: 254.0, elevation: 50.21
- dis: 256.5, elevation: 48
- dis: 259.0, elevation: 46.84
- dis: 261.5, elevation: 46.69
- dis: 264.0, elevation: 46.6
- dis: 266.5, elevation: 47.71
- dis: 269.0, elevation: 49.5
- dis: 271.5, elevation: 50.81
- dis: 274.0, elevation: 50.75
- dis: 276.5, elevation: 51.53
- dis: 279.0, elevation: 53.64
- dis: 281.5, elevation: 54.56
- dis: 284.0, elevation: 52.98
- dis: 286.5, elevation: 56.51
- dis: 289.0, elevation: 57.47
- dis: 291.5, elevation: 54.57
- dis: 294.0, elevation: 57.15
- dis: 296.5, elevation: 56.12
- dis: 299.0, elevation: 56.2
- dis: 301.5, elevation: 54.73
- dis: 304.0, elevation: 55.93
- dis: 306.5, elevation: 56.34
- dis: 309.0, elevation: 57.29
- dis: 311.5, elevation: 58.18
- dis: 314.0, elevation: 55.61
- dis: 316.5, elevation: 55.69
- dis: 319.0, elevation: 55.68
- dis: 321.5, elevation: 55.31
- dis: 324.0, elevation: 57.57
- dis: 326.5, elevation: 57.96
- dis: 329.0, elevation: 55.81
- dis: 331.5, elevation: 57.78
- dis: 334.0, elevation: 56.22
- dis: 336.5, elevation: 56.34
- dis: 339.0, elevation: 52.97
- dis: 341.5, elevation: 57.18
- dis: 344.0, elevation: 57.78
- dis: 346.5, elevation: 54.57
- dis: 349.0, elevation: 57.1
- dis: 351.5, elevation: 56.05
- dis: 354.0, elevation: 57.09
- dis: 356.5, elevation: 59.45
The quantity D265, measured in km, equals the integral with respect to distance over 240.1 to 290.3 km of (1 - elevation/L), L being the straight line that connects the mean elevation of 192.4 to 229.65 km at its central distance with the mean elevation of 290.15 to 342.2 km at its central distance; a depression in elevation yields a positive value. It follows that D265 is 4.4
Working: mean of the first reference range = 56.7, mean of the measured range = 51.6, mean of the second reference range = 56.2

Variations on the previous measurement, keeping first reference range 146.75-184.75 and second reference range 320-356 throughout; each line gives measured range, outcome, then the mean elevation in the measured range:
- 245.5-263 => 1.1 km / 49.8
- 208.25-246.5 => -3.1 km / 56.3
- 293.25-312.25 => -0.5 km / 56.4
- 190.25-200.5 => -1.0 km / 55.9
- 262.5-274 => 1.0 km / 48.8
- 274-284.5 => 0.2 km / 52.9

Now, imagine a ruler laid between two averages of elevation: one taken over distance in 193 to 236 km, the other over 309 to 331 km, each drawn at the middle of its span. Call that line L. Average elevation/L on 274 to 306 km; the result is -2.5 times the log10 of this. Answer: 0.03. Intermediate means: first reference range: 56.7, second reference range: 56.6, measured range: 55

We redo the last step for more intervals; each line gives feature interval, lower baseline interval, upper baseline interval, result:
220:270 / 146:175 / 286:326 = 0.002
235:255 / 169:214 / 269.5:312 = 0.032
